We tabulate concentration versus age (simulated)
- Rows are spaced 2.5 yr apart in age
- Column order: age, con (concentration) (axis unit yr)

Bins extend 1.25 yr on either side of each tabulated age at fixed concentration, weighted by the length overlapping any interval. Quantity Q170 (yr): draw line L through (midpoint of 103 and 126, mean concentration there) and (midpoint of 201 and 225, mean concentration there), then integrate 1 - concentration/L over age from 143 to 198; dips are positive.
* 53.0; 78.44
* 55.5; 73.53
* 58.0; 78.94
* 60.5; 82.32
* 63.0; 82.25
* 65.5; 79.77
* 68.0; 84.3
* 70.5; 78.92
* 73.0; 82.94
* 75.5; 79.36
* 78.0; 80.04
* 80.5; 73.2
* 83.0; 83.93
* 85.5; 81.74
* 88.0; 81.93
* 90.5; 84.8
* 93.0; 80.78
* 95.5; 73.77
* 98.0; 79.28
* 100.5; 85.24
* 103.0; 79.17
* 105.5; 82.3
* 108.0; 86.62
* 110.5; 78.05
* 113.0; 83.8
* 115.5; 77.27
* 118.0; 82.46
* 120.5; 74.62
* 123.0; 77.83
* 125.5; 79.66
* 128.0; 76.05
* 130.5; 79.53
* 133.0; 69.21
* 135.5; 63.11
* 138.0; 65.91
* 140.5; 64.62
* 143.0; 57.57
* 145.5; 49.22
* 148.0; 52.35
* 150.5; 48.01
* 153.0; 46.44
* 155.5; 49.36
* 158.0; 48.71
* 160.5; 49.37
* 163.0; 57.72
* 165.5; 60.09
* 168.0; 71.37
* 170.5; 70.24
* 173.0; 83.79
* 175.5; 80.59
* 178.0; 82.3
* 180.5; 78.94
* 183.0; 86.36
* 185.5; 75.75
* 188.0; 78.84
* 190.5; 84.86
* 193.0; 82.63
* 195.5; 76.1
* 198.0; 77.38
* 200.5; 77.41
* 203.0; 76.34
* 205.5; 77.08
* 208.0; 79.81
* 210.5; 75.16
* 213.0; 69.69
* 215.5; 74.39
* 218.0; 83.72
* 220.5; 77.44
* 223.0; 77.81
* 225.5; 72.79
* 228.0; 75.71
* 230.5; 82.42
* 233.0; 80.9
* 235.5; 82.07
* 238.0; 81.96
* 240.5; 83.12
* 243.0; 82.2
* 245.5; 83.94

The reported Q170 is 7.6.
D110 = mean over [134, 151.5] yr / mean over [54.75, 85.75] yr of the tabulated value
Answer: 0.72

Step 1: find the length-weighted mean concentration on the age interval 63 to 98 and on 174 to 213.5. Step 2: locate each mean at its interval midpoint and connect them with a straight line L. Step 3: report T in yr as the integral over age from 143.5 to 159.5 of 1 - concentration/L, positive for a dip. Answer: 6.1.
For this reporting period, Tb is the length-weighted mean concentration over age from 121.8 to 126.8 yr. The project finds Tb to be 78.7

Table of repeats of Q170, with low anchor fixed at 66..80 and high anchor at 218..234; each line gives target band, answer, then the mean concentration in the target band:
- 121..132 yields 0.3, 77.8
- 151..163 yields 4.5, 49.4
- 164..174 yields 1.1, 70.7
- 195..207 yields 0.3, 77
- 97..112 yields -0.3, 81.9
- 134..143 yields 1.8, 63.7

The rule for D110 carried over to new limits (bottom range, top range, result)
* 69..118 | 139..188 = 0.80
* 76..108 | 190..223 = 0.96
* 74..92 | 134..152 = 0.71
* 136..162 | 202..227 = 1.43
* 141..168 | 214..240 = 1.49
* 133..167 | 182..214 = 1.41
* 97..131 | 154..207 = 0.91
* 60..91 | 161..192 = 0.93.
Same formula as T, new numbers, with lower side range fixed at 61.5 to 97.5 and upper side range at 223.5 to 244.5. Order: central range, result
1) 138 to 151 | 4.0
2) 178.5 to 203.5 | 0.2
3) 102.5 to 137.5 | 1.3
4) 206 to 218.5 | 0.6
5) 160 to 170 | 2.4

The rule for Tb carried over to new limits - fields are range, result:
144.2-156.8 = 49.1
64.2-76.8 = 81.1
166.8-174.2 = 75.1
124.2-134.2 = 76.2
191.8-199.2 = 78.7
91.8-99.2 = 77.9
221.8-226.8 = 75.3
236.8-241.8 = 82.5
